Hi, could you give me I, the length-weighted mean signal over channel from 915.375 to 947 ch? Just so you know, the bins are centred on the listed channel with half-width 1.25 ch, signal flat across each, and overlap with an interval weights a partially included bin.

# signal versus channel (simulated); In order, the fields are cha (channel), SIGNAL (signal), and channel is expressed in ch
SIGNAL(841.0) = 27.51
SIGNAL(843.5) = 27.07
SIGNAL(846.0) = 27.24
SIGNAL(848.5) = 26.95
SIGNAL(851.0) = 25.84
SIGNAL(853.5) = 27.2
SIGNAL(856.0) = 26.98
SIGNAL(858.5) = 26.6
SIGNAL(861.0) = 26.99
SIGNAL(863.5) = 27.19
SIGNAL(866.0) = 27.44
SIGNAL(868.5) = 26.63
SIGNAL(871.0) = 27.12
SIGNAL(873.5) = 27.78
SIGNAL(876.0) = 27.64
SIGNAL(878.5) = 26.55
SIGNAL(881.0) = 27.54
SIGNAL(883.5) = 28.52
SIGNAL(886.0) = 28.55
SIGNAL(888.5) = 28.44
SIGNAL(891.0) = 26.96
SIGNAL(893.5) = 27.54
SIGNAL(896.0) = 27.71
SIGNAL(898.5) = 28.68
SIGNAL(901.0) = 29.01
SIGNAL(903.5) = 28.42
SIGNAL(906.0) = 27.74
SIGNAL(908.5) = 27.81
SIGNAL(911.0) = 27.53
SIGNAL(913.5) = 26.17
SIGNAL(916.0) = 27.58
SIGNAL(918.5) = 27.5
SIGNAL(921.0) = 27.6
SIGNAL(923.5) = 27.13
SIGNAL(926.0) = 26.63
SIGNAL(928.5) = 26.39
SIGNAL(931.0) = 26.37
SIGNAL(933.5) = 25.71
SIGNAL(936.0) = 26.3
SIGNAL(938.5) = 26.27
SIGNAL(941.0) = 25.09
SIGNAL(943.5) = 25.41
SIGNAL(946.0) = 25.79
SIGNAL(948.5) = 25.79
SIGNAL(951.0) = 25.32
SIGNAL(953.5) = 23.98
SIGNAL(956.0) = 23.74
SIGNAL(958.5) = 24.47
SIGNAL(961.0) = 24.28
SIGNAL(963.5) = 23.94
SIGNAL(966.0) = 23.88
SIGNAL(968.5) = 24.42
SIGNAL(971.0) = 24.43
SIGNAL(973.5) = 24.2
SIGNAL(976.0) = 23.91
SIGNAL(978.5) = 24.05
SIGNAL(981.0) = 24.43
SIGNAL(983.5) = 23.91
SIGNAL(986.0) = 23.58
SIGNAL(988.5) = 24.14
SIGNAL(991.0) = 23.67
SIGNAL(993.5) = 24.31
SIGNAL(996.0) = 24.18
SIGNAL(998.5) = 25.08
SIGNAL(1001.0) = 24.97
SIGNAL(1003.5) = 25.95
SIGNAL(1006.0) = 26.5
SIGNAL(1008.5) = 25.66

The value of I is 26.4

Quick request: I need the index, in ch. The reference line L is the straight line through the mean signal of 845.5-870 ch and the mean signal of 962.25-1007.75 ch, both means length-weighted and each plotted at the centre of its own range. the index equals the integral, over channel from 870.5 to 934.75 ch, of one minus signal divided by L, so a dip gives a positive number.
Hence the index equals -3.61 ch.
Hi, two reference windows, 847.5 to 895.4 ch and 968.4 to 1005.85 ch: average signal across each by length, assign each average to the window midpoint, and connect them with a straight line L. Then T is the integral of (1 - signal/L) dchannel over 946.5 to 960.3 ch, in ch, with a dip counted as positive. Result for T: 0.3 ch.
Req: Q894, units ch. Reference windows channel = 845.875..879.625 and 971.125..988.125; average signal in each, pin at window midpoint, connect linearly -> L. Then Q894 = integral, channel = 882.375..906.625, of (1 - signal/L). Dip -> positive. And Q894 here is -1.8 ch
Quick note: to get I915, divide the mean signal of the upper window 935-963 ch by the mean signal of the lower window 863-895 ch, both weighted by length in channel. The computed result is 0.91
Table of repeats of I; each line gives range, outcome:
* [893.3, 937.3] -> 27.3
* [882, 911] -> 28.1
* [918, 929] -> 27.1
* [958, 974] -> 24.2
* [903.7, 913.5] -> 27.6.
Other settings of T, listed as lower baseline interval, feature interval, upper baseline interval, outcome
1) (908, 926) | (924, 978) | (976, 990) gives 1.1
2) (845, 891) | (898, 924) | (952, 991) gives -1.8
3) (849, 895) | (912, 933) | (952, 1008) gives -0.8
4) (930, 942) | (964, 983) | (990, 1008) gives 0.9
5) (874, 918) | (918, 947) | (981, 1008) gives 0.3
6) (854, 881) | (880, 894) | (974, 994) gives -0.7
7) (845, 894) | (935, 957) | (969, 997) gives -0.2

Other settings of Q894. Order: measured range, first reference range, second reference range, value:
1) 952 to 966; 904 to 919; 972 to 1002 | 0.7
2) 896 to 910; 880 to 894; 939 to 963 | -0.6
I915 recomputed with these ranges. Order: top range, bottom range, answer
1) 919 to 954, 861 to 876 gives 0.96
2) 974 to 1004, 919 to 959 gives 0.94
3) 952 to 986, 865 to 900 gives 0.87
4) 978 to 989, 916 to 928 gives 0.88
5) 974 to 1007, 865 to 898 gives 0.89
